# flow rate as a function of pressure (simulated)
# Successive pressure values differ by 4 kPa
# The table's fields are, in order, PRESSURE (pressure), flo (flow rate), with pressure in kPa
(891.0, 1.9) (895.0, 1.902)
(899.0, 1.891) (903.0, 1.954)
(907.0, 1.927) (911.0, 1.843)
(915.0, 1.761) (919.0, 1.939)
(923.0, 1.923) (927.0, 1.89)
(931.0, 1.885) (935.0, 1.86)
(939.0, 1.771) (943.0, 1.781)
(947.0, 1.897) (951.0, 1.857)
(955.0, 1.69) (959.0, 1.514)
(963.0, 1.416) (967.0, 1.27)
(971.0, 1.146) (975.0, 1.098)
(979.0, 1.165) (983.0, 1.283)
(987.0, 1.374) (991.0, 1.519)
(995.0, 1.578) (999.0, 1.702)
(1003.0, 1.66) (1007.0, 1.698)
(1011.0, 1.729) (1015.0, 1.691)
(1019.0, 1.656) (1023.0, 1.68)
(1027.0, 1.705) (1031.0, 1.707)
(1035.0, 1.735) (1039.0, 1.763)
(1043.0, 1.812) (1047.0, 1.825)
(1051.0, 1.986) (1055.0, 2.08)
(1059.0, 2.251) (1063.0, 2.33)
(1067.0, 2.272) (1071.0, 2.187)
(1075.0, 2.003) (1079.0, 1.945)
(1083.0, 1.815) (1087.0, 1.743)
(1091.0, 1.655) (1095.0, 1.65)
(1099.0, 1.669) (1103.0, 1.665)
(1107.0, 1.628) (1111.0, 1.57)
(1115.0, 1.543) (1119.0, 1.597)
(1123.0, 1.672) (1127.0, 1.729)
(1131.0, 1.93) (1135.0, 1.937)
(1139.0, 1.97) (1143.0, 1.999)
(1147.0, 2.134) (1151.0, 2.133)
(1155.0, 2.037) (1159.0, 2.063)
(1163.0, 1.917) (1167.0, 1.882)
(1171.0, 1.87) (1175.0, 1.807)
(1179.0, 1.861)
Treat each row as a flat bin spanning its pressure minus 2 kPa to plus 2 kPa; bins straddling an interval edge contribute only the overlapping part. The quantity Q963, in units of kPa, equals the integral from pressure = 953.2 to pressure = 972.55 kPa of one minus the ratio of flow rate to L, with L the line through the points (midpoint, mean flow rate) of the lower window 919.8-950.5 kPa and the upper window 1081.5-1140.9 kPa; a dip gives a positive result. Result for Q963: 4.5 kPa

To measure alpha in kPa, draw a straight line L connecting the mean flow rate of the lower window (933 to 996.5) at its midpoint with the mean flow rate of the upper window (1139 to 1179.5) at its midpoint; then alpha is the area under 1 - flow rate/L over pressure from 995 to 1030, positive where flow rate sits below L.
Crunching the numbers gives -1.2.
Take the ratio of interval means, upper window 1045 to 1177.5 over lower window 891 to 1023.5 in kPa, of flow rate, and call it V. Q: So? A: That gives 1.13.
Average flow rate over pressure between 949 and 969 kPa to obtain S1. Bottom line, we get 1.55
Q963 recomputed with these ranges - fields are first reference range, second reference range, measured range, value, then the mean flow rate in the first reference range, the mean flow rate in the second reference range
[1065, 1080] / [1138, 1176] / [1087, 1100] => 2.6 kPa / 2.11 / 1.99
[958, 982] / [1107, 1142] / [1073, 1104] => -2.7 kPa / 1.26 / 1.74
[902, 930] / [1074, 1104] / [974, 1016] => 7.5 kPa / 1.89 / 1.76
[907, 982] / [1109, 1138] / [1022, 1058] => -2.9 kPa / 1.65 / 1.72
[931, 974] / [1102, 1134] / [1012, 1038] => -0.9 kPa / 1.62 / 1.68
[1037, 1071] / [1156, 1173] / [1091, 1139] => 6.9 kPa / 2.05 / 1.94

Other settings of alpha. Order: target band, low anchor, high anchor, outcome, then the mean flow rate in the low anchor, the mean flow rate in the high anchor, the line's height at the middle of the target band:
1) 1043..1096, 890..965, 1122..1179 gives -2.42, 1.82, 1.94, 1.89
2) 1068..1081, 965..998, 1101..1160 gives -3.35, 1.32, 1.84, 1.64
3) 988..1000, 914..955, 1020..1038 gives 1.28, 1.85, 1.71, 1.76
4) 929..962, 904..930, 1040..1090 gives 2.36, 1.88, 2.01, 1.91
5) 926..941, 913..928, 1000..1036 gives 0.04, 1.88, 1.69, 1.85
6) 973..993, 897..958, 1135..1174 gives 6.35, 1.85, 1.99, 1.89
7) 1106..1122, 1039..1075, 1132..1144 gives 3.27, 2.07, 1.96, 1.99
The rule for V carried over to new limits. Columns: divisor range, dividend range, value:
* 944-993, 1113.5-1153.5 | 1.30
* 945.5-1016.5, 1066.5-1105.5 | 1.22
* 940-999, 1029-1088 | 1.33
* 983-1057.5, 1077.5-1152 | 1.04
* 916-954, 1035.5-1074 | 1.10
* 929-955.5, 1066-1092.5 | 1.06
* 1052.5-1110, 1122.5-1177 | 1.01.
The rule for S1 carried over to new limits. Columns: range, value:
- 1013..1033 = 1.69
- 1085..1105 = 1.68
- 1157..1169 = 1.95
